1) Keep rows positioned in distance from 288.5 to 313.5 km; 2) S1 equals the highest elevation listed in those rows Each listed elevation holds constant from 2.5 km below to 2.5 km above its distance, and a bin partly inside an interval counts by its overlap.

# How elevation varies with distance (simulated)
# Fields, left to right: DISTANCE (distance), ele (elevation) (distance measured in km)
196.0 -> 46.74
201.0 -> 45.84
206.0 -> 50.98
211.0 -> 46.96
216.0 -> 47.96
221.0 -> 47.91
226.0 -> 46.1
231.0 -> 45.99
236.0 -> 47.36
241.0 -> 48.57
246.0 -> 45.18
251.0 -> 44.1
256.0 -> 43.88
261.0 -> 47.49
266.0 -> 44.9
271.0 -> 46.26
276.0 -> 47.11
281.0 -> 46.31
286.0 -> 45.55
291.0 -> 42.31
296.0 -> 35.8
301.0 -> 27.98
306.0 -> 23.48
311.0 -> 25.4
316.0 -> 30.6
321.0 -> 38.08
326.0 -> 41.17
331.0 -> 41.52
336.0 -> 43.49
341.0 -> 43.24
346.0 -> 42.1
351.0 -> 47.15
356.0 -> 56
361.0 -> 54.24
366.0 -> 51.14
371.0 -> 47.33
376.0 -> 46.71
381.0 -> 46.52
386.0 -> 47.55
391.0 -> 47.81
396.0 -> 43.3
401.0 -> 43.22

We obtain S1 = 42.31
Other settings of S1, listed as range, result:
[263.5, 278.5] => 47.11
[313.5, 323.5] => 38.08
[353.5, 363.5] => 56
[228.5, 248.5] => 48.57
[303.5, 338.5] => 43.49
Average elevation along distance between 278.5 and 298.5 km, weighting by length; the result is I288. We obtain 42.5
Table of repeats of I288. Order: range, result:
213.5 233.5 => 47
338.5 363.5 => 48.5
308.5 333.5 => 35.4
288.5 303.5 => 35.4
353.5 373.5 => 52.2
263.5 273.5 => 45.6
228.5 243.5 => 47.3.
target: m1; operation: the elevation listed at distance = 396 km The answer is 43.3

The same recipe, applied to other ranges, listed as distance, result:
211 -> 46.96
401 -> 43.22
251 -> 44.1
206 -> 50.98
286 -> 45.55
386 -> 47.55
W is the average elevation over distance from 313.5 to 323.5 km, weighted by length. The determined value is 34.3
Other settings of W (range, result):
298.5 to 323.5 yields 29.1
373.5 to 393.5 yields 47.1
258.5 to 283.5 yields 46.4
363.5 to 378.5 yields 48.4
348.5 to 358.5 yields 51.6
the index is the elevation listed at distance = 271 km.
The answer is 46.26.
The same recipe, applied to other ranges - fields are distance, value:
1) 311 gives 25.4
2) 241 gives 48.57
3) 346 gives 42.1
